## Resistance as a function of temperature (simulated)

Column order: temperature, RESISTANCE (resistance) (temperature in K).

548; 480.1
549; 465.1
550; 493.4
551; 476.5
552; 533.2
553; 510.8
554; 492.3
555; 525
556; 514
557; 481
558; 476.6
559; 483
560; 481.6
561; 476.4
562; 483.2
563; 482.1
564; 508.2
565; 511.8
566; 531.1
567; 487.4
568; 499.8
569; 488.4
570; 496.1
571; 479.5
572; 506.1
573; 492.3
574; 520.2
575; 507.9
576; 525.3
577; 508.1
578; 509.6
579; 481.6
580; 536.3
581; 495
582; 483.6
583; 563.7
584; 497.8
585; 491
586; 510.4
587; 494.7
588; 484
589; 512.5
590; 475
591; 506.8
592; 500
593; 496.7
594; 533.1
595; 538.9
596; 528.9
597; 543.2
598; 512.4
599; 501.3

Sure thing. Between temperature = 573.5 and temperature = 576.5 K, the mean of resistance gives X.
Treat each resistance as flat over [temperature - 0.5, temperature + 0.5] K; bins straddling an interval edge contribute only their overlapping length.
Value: 518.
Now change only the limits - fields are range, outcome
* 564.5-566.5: 521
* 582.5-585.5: 518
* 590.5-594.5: 509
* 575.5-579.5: 506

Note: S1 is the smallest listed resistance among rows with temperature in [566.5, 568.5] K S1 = 487.4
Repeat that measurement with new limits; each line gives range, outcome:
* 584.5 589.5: 484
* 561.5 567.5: 482.1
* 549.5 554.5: 476.5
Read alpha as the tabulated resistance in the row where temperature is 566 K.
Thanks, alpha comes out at 531.1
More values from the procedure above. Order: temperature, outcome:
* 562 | 483.2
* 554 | 492.3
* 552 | 533.2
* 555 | 525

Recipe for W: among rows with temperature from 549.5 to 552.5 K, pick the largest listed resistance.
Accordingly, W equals 533.2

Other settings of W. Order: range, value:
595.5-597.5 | 543.2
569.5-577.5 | 525.3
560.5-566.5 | 531.1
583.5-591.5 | 512.5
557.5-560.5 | 483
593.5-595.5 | 538.9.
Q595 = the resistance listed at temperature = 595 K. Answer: 538.9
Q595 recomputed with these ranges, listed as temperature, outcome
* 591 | 506.8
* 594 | 533.1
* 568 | 499.8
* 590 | 475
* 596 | 528.9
